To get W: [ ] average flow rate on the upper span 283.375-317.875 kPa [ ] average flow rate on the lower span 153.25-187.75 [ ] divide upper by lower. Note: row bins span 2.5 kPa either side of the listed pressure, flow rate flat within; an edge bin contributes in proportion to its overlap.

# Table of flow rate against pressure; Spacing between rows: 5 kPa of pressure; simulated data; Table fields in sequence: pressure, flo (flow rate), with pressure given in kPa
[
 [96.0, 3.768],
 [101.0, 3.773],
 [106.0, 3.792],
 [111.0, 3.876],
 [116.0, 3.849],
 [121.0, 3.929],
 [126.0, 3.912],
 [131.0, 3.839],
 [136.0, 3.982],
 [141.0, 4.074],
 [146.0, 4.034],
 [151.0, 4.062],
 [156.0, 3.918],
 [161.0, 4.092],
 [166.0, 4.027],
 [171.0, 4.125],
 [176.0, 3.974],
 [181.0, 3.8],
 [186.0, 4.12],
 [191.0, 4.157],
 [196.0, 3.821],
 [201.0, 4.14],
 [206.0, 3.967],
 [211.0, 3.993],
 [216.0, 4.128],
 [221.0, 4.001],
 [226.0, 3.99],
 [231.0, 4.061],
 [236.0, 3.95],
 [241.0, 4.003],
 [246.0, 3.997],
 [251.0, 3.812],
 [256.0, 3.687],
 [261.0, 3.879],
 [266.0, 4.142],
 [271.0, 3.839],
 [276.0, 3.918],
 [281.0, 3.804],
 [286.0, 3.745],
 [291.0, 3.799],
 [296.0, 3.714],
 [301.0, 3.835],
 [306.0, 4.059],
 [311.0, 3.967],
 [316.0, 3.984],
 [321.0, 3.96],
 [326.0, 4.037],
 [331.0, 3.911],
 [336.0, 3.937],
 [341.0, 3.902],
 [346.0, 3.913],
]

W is 0.97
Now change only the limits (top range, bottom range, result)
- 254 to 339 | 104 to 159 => 0.99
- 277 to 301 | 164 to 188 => 0.94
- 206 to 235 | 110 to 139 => 1.03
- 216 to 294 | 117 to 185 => 0.98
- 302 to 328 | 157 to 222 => 0.99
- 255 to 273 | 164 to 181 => 0.97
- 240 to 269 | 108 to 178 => 0.98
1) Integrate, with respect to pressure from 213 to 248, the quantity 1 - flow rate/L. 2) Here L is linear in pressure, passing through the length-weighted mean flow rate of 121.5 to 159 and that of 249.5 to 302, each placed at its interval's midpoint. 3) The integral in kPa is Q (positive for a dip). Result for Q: -1.2 kPa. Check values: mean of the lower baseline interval 3.97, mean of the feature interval 4.02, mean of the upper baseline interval 3.83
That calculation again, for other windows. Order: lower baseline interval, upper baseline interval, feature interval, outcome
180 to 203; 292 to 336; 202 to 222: -0.1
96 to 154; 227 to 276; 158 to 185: -0.6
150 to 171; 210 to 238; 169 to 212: 0.2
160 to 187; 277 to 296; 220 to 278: -1.2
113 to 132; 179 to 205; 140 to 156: -0.4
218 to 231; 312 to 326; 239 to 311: 2.2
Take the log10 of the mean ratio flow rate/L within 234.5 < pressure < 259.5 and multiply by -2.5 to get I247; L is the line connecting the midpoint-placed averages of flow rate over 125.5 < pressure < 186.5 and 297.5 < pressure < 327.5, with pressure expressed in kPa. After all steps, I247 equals 0.02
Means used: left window 4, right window 3.96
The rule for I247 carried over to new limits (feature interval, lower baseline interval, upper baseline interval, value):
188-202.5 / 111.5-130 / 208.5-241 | -0.01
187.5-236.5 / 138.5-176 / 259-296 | -0.02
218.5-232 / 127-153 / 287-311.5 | -0.03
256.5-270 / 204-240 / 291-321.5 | 0.00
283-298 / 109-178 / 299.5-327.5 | 0.06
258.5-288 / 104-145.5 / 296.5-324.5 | 0.01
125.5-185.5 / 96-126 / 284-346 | -0.04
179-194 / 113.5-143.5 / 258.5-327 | -0.03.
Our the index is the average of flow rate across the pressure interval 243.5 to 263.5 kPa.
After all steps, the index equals 3.84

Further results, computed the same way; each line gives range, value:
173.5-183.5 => 3.89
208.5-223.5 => 4.04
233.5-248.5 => 3.98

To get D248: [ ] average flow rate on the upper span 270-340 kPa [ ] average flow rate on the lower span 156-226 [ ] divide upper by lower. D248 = 1.0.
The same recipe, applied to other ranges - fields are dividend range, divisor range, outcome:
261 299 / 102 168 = 0.98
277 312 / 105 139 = 0.99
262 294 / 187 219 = 0.96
